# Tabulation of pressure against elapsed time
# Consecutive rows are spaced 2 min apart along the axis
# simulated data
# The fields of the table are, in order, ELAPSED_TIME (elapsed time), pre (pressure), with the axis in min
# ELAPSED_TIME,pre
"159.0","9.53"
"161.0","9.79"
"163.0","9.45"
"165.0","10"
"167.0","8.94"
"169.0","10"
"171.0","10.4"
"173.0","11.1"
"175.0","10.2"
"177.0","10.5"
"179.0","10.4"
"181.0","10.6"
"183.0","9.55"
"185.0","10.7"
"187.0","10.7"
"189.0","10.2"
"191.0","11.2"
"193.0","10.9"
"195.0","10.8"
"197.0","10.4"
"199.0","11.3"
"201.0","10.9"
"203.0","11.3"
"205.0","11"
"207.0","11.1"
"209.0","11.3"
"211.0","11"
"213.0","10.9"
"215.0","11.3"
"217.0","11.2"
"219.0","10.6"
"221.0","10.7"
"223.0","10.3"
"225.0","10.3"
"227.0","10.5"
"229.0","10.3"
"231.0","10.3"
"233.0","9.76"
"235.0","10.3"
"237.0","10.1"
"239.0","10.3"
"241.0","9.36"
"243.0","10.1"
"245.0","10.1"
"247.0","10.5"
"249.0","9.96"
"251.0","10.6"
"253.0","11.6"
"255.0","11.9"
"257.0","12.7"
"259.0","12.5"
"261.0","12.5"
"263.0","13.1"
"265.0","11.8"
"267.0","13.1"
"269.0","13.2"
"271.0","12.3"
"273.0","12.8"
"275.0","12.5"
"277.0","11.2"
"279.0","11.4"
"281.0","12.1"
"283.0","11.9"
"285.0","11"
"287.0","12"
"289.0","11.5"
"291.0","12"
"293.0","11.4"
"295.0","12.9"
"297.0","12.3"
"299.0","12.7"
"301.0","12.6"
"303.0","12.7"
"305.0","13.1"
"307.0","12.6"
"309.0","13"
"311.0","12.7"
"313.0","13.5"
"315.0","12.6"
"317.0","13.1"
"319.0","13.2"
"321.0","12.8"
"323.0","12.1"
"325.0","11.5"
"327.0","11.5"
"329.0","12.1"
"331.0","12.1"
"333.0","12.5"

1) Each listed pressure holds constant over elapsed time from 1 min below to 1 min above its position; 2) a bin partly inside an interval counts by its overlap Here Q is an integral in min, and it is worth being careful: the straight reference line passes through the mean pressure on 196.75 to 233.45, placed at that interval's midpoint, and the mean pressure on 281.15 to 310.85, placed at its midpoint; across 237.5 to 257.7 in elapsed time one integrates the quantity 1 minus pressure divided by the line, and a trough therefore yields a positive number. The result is 1.3 min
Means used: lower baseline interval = 10.8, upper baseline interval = 12.3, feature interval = 10.7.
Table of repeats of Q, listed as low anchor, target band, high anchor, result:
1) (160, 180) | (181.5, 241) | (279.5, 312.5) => 0.8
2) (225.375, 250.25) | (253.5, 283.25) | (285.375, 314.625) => -2.8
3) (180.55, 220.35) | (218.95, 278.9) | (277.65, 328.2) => 1.9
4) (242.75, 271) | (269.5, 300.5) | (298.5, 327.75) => 0.4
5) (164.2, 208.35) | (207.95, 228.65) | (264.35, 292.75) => 0.5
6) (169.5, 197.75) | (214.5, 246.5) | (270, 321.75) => 2.7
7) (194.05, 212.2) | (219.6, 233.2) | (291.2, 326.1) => 1.2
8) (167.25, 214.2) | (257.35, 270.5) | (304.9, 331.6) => -1.0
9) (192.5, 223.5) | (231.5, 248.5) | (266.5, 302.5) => 2.1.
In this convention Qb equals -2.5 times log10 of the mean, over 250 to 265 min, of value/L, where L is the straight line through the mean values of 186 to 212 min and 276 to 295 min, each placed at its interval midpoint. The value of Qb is -0.062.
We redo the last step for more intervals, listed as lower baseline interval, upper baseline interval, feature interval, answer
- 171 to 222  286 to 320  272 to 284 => 0.02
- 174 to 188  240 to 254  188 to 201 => -0.05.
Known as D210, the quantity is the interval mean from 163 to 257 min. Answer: 10.6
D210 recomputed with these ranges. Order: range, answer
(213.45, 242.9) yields 10.4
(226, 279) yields 11.3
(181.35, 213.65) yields 10.8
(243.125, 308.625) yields 12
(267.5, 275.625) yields 12.7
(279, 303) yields 12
